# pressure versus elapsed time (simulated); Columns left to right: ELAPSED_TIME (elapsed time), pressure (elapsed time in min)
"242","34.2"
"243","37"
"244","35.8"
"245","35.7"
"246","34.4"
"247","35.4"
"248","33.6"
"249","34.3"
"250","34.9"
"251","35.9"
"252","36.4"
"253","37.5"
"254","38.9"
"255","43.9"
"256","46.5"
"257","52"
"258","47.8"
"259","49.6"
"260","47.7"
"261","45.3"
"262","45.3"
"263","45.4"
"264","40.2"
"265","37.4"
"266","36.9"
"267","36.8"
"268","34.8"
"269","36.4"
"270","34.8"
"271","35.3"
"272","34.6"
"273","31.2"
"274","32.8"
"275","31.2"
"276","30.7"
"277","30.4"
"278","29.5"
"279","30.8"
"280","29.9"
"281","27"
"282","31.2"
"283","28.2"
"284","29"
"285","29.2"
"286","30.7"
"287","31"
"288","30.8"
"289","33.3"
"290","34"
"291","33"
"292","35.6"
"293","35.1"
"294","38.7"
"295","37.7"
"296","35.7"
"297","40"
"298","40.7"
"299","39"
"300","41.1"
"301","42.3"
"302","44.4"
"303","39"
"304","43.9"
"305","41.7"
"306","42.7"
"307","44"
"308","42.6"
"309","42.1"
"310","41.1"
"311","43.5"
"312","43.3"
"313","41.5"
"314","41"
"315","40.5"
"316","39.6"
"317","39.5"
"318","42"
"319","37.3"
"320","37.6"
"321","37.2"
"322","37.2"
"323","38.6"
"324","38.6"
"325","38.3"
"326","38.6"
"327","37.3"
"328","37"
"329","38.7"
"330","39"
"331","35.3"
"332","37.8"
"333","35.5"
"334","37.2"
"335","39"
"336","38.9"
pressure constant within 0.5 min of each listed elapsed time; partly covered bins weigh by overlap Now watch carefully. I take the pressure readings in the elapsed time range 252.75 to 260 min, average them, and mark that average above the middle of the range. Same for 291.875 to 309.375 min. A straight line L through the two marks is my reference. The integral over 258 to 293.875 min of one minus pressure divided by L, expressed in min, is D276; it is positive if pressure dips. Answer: 7.01 min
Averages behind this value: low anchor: 45.6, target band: 34.9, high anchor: 40.4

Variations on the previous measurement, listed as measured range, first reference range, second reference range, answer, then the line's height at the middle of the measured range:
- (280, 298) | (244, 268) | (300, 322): 3.4 min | 40.8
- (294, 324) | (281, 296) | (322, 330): -4.2 min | 35.6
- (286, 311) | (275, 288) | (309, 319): -1.9 min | 35.8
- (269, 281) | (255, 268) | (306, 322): 3.1 min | 43.1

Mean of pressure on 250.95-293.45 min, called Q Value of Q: 36.1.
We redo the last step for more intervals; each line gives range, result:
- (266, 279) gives 33.3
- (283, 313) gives 38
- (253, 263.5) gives 45.8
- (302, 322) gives 41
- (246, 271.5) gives 40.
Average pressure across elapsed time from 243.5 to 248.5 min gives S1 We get 35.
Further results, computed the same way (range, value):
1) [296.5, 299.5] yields 39.9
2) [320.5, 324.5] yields 37.9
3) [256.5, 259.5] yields 49.8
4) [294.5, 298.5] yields 38.5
